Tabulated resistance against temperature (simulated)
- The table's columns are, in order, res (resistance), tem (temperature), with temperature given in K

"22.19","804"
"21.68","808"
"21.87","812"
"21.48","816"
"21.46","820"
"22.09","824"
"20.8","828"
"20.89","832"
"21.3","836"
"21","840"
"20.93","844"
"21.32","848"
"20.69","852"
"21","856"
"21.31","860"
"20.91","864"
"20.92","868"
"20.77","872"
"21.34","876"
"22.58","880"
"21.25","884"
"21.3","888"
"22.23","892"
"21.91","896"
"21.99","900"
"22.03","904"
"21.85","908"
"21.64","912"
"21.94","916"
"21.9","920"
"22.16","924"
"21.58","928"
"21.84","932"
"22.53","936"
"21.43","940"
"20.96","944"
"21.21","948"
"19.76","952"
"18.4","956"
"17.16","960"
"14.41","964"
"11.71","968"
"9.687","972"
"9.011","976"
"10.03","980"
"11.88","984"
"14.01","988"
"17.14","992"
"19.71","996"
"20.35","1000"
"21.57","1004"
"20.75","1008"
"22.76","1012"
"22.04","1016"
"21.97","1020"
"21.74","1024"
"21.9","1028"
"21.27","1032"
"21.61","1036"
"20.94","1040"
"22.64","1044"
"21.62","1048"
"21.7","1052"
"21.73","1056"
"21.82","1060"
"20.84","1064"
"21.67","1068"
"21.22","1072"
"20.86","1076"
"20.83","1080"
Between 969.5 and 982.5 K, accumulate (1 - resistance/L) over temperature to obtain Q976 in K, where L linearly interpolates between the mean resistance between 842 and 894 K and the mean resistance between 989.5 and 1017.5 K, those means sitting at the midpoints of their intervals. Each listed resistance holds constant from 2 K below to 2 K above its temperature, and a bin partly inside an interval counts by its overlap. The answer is 6.86 K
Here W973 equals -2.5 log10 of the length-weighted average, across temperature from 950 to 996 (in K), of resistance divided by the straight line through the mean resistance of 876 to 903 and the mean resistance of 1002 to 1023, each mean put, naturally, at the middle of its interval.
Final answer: 0.47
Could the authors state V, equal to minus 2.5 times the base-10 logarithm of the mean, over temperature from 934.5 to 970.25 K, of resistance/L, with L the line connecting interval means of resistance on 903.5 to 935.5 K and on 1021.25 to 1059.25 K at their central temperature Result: 0.18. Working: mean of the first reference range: 21.9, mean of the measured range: 18.5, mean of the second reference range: 21.7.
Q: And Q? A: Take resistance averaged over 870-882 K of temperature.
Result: 21.6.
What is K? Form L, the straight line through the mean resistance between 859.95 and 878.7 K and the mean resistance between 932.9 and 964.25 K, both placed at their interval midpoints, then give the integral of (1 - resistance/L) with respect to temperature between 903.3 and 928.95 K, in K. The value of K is -1.92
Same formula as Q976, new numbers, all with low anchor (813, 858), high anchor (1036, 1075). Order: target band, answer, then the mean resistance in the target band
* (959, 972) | 4.8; 13.5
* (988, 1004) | 2.0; 18.7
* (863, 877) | 0.2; 21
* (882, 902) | -0.4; 21.7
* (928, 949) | -0.2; 21.6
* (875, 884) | -0.3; 21.9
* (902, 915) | -0.3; 21.8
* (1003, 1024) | -0.3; 21.8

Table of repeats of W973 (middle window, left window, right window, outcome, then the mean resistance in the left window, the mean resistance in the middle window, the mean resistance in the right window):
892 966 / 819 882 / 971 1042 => -0.06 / 21.2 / 20.9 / 18.4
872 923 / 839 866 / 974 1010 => -0.13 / 21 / 21.8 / 16.1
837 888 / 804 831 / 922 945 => 0.02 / 21.6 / 21.2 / 21.8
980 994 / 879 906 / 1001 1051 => 0.50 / 21.9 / 13.7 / 21.7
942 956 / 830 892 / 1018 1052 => 0.06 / 21.2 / 20.3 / 21.7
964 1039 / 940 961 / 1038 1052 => 0.18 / 19.8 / 17.7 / 21.7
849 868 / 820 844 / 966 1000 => -0.06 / 21.2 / 21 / 13.3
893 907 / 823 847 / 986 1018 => -0.07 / 21.1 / 22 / 19.8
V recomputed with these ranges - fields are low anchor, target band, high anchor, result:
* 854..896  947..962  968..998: -0.24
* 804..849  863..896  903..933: 0.01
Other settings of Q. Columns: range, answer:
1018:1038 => 21.7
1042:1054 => 22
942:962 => 19.5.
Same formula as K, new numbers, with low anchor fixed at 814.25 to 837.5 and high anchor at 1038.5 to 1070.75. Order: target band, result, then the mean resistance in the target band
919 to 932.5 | -0.26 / 21.9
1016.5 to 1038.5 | -0.12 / 21.7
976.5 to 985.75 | 4.69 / 10.6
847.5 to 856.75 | 0.18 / 21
